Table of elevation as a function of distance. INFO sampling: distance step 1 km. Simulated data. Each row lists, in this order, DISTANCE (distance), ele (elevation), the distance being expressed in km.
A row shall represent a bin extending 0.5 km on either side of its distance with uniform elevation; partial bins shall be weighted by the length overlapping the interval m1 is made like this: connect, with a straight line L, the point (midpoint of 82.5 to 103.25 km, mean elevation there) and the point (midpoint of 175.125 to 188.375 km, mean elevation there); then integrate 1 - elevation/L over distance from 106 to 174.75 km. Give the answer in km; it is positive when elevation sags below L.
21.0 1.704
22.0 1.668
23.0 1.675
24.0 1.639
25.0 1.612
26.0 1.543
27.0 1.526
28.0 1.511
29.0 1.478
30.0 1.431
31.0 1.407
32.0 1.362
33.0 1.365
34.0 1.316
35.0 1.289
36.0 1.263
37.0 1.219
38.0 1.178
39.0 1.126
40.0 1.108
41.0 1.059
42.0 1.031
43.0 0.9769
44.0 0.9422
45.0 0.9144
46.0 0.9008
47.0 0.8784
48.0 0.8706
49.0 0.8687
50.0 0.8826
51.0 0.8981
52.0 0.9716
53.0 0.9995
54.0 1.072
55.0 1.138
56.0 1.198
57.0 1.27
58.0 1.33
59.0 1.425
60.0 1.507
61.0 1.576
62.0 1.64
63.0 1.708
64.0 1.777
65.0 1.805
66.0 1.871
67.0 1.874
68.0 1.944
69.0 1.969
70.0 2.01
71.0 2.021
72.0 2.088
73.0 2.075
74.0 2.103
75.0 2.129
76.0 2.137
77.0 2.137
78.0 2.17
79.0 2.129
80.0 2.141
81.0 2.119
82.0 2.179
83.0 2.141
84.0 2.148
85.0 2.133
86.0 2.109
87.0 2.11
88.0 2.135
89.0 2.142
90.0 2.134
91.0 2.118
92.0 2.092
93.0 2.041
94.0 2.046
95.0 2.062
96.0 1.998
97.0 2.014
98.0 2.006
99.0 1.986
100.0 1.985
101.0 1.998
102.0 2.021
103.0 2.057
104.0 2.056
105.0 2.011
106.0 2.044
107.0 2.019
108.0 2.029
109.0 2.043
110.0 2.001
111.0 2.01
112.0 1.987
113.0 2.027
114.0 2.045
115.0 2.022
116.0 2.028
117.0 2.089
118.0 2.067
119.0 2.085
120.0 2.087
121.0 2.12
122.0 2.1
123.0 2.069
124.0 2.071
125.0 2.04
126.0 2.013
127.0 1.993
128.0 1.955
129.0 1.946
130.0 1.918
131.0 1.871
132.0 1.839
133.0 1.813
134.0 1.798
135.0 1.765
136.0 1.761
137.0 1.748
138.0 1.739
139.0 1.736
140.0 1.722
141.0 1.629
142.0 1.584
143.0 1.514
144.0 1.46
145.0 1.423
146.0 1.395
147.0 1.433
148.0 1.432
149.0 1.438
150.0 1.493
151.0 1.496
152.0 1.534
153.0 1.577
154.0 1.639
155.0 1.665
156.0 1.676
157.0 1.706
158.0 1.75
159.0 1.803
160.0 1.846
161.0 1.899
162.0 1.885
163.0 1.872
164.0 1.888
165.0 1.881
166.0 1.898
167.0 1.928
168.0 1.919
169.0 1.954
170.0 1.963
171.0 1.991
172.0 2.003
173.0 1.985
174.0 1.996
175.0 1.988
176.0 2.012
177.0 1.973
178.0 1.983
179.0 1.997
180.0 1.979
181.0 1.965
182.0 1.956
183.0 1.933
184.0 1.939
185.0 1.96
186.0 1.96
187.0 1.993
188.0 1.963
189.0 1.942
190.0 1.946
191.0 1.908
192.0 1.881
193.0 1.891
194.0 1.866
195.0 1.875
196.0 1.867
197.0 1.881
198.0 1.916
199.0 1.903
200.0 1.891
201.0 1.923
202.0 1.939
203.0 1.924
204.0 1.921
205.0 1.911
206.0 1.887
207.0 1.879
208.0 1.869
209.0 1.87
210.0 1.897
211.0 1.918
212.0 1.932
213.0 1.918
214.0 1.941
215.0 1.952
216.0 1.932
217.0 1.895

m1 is 6.0 km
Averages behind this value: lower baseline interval 2.07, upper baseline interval 1.97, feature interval 1.84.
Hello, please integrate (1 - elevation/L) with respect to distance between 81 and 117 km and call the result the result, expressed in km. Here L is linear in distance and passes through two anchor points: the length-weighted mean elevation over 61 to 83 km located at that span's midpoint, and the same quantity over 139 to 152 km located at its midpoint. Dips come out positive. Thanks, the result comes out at -4.8 km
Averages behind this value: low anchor 1.99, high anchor 1.51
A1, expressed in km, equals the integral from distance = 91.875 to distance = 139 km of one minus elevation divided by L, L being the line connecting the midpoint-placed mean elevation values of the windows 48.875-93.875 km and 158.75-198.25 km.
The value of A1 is -3.4 km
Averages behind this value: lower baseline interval 1.8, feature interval 1.99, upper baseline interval 1.93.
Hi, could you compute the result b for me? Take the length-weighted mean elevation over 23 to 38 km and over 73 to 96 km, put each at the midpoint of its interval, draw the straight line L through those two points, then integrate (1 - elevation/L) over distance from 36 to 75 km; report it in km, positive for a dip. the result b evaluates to 8.6 km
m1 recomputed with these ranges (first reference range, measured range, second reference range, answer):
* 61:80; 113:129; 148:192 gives -1.1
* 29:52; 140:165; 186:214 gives 0.6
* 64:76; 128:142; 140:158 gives -1.4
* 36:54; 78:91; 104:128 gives -4.6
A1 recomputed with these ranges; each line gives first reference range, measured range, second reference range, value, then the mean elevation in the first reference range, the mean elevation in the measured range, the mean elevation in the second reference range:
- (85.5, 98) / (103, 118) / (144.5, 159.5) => -0.9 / 2.08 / 2.03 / 1.56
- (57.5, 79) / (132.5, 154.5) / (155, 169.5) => 3.0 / 1.88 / 1.6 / 1.84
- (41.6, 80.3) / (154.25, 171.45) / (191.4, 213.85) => -0.6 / 1.52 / 1.85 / 1.9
